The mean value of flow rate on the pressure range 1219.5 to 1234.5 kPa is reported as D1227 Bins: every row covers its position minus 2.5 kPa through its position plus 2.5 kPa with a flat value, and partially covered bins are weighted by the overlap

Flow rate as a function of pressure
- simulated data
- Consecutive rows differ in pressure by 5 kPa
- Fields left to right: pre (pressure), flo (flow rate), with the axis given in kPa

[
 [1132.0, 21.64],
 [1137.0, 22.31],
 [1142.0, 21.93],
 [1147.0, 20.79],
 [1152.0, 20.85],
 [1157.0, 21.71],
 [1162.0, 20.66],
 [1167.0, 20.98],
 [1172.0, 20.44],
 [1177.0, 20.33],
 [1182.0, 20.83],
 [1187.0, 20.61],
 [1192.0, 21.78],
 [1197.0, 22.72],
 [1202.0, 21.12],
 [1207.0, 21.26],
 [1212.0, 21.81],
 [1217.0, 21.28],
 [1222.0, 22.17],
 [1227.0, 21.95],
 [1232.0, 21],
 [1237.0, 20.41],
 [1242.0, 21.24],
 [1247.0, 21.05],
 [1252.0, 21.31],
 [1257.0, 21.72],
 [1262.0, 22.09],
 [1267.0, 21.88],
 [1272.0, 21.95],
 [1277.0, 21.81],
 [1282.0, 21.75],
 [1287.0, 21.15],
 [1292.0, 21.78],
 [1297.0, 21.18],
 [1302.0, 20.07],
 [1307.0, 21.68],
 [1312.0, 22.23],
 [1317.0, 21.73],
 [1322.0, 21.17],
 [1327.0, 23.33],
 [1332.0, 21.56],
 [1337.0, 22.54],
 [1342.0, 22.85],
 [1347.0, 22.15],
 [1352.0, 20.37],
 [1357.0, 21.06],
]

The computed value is 21.7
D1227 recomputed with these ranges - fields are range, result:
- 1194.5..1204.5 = 21.9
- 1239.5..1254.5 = 21.2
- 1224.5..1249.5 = 21.1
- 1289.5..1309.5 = 21.2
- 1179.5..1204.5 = 21.4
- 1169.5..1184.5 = 20.5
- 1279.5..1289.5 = 21.4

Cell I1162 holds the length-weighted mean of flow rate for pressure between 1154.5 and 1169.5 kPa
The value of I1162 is 21.1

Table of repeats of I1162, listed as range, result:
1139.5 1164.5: 21.2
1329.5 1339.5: 22.1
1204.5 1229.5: 21.7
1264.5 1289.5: 21.7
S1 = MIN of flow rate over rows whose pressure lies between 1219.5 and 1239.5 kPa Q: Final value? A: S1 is 20.41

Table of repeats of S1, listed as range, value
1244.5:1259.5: 21.05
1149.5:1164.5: 20.66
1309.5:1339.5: 21.17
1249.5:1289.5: 21.15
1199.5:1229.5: 21.12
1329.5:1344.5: 21.56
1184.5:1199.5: 20.61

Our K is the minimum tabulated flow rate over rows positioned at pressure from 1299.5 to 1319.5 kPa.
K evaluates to 20.07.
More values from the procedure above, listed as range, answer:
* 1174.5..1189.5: 20.33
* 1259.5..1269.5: 21.88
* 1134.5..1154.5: 20.79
